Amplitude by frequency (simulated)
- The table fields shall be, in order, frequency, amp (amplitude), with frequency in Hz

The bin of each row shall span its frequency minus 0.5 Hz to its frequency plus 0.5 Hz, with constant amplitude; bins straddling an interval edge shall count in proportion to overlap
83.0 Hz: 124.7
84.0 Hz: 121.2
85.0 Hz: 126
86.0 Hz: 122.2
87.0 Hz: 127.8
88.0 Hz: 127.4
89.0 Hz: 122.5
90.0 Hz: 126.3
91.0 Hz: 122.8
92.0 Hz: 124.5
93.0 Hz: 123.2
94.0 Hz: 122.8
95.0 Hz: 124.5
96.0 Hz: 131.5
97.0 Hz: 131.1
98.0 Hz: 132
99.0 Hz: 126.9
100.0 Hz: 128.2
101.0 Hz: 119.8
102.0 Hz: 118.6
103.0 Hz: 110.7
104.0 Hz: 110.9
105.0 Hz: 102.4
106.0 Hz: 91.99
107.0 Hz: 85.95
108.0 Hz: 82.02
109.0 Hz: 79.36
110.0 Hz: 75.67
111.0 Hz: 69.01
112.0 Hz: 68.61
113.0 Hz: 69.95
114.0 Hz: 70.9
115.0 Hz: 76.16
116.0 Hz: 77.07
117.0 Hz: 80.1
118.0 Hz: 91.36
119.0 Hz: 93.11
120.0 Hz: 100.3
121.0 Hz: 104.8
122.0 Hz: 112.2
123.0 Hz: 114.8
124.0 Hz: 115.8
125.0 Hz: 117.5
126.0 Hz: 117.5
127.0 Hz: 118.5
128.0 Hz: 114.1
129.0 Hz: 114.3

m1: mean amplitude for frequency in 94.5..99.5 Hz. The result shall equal 129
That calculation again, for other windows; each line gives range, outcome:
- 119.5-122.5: 106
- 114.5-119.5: 83.6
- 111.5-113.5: 69.3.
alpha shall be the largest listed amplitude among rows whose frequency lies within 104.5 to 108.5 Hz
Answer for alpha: 102.4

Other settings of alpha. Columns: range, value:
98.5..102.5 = 128.2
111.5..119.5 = 93.11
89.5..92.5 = 126.3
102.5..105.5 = 110.9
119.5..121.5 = 104.8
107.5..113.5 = 82.02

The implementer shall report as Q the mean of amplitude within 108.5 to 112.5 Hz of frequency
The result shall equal 73.2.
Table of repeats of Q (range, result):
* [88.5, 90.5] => 124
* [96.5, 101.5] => 128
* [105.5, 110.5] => 83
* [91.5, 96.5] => 125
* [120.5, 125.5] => 113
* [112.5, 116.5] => 73.5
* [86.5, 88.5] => 128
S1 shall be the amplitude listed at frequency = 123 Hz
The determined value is 114.8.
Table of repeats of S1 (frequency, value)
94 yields 122.8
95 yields 124.5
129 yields 114.3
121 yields 104.8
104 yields 110.9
